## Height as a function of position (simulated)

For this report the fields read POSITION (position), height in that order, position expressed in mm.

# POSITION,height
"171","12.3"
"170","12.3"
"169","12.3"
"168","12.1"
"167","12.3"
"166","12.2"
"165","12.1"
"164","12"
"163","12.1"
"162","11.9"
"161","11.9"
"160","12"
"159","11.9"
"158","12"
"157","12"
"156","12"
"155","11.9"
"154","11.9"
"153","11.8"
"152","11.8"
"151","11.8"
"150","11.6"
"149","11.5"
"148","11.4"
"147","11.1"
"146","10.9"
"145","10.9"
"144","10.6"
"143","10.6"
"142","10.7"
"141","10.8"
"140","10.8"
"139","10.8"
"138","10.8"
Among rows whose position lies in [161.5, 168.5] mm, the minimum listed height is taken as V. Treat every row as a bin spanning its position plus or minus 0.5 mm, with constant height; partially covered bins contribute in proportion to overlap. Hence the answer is 11.9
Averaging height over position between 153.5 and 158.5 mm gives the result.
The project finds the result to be 12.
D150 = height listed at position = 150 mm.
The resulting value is 11.6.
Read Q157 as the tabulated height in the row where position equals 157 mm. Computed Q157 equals 12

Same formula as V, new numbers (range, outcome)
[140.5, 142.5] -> 10.7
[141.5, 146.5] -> 10.6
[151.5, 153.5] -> 11.8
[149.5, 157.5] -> 11.6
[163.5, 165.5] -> 12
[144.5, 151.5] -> 10.9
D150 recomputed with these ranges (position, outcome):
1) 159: 11.9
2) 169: 12.3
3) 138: 10.8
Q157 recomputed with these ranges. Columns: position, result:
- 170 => 12.3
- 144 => 10.6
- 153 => 11.8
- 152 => 11.8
